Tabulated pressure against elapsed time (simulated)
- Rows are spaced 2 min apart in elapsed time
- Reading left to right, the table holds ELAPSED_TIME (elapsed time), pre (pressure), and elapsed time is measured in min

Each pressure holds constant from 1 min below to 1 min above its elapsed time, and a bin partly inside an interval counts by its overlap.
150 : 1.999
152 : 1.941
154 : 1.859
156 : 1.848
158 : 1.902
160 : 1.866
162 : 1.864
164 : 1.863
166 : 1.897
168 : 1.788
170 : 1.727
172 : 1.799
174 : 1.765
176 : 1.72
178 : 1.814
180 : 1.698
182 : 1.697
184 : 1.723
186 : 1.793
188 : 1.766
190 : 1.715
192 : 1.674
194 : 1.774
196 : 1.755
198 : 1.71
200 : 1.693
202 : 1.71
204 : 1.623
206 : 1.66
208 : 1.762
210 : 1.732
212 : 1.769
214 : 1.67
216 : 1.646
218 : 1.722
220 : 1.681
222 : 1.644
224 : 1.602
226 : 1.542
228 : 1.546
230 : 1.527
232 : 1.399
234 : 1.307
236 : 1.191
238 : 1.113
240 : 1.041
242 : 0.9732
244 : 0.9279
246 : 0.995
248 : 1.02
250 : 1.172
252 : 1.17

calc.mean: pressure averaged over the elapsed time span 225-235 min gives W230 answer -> 1.46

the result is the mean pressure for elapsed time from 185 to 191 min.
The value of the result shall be 1.76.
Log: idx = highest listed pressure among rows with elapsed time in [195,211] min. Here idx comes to 1.762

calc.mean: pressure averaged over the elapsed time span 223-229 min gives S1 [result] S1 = 1.56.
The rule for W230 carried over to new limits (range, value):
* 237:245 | 1.01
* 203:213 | 1.71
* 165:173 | 1.8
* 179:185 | 1.71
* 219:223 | 1.66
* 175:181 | 1.74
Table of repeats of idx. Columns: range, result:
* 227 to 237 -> 1.546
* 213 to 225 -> 1.722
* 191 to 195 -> 1.774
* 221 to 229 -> 1.644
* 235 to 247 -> 1.191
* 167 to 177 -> 1.799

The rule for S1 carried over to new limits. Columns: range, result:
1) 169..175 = 1.76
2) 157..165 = 1.87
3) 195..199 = 1.73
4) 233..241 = 1.16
